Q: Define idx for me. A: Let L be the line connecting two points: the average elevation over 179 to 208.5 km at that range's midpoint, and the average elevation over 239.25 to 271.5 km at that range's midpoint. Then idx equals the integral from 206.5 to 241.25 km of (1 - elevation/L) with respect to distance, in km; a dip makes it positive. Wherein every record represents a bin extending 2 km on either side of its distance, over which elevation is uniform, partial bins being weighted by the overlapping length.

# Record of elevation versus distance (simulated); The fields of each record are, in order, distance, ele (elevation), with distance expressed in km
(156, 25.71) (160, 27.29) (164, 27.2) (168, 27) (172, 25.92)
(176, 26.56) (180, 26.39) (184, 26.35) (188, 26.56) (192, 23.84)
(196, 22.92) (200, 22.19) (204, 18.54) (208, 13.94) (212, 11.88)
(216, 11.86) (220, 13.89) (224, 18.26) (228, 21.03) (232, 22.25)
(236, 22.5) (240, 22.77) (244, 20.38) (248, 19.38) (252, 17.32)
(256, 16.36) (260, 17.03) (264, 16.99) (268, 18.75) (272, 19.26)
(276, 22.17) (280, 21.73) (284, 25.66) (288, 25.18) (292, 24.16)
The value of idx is 5.10 km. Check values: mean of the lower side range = 22.9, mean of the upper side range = 18.5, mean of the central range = 17.5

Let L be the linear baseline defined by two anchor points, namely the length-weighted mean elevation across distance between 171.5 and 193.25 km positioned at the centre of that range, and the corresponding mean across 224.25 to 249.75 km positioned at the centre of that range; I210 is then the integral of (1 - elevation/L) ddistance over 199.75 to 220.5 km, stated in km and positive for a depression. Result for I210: 7.7 km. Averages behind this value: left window 26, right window 21.2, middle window 14.9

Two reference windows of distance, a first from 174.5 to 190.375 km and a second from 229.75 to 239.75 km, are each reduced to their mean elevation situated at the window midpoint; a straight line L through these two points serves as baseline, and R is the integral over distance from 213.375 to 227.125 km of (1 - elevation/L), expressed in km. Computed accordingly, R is 4.9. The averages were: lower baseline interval 26.4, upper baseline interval 22.4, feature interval 15.1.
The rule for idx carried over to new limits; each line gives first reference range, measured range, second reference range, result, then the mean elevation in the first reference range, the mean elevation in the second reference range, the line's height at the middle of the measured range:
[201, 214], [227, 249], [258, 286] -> -4.8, 15.4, 20.2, 17.7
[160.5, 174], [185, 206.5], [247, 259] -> 0.9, 26.8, 17.5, 23.7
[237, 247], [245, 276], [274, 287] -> 5.7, 21.4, 23.3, 22.4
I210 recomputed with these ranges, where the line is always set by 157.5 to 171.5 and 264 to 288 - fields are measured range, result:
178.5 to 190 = -0.2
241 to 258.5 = 3.2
